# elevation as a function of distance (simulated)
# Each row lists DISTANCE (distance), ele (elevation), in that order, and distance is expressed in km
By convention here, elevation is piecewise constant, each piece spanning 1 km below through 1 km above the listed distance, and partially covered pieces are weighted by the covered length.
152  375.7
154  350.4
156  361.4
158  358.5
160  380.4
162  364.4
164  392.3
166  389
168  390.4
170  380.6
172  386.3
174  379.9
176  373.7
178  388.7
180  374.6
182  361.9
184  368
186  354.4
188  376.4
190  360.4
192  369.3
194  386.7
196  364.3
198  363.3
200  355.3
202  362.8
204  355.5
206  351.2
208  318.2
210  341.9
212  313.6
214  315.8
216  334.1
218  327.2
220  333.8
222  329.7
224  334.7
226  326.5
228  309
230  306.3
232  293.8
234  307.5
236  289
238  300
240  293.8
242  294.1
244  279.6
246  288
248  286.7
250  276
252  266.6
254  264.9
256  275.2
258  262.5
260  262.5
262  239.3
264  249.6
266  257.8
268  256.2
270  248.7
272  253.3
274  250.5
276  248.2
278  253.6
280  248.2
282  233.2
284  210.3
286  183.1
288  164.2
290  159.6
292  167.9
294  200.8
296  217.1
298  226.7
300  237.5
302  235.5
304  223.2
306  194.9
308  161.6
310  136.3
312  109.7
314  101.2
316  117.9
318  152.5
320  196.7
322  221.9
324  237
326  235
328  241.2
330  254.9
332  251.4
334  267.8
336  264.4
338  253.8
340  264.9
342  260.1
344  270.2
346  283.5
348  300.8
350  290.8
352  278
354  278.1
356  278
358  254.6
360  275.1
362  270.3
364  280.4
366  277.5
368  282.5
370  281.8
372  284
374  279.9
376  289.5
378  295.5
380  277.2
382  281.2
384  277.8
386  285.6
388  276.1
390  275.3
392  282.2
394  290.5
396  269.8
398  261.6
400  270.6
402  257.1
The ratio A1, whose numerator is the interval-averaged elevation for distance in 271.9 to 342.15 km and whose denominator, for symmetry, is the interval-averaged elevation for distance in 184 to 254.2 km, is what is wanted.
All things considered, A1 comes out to 0.65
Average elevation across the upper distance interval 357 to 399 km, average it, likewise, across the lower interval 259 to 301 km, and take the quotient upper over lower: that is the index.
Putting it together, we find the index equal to 1.2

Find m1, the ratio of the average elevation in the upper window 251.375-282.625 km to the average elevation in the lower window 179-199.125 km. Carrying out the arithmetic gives 0.69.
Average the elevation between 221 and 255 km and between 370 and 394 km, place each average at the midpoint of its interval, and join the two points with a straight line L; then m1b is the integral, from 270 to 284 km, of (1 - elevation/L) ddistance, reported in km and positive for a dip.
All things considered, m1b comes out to 2.3 km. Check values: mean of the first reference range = 297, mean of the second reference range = 283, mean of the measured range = 245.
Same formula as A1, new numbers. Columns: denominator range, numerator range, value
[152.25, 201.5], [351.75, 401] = 0.75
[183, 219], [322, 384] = 0.77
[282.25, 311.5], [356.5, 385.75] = 1.44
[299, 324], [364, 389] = 1.60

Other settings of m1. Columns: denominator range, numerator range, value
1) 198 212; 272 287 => 0.68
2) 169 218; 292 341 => 0.58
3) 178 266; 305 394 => 0.78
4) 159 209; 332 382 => 0.75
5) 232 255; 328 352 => 0.94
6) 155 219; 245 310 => 0.64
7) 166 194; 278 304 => 0.56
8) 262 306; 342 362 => 1.23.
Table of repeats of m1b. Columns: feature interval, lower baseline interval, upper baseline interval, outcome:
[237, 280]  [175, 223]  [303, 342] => 2.4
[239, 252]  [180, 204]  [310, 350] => 1.1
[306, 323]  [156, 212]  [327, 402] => 8.4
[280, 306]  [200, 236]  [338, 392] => 8.2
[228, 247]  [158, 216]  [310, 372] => 1.7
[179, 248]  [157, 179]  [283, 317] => -4.9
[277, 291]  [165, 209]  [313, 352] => 3.7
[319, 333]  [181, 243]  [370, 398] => 3.1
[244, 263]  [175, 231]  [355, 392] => 3.4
